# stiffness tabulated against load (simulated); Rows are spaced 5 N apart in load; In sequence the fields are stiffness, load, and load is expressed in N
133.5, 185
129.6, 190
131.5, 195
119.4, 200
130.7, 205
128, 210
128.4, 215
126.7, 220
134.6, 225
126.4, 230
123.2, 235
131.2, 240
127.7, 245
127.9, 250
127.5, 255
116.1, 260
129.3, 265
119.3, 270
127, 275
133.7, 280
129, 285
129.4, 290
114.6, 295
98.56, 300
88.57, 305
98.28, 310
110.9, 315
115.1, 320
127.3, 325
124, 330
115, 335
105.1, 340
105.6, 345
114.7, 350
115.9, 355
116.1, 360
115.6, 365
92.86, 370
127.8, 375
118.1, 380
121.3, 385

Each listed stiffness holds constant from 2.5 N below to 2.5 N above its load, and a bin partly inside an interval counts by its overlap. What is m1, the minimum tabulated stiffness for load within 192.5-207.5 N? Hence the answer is 119.4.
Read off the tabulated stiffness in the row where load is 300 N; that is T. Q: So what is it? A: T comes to 98.56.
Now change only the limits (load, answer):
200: 119.4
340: 105.1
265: 129.3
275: 127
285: 129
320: 115.1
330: 124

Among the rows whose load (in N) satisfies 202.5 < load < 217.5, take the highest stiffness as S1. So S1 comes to 130.7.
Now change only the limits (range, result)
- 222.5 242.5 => 134.6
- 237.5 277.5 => 131.2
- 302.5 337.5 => 127.3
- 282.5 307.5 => 129.4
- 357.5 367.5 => 116.1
